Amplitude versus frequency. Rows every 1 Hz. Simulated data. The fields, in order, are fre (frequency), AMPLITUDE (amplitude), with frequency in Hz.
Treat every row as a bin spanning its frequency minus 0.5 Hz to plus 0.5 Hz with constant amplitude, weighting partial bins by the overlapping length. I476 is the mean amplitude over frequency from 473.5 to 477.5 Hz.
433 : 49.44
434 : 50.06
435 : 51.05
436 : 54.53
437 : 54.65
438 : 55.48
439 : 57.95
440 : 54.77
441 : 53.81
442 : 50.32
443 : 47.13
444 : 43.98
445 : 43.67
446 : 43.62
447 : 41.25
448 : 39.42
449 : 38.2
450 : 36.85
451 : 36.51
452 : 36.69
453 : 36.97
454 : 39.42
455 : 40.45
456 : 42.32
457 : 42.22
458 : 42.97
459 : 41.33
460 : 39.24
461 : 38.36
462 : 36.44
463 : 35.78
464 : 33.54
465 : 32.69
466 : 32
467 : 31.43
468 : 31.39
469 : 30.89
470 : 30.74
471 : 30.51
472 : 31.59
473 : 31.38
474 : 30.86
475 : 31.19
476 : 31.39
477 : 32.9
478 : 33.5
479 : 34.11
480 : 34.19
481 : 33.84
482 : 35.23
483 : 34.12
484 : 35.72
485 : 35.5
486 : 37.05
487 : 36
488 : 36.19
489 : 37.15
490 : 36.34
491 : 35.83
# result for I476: 31.6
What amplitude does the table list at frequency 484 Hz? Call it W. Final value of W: 35.72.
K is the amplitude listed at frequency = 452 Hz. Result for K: 36.69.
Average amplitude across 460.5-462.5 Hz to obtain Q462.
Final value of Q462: 37.4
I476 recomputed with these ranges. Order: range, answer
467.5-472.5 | 31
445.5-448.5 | 41.4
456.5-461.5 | 40.8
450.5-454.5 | 37.4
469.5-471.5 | 30.6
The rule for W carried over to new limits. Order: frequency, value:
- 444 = 43.98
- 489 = 37.15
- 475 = 31.19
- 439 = 57.95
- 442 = 50.32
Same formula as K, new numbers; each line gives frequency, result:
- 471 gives 30.51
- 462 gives 36.44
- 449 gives 38.2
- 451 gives 36.51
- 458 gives 42.97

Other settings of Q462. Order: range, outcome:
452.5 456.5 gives 39.8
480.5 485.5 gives 34.9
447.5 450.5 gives 38.2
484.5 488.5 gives 36.2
